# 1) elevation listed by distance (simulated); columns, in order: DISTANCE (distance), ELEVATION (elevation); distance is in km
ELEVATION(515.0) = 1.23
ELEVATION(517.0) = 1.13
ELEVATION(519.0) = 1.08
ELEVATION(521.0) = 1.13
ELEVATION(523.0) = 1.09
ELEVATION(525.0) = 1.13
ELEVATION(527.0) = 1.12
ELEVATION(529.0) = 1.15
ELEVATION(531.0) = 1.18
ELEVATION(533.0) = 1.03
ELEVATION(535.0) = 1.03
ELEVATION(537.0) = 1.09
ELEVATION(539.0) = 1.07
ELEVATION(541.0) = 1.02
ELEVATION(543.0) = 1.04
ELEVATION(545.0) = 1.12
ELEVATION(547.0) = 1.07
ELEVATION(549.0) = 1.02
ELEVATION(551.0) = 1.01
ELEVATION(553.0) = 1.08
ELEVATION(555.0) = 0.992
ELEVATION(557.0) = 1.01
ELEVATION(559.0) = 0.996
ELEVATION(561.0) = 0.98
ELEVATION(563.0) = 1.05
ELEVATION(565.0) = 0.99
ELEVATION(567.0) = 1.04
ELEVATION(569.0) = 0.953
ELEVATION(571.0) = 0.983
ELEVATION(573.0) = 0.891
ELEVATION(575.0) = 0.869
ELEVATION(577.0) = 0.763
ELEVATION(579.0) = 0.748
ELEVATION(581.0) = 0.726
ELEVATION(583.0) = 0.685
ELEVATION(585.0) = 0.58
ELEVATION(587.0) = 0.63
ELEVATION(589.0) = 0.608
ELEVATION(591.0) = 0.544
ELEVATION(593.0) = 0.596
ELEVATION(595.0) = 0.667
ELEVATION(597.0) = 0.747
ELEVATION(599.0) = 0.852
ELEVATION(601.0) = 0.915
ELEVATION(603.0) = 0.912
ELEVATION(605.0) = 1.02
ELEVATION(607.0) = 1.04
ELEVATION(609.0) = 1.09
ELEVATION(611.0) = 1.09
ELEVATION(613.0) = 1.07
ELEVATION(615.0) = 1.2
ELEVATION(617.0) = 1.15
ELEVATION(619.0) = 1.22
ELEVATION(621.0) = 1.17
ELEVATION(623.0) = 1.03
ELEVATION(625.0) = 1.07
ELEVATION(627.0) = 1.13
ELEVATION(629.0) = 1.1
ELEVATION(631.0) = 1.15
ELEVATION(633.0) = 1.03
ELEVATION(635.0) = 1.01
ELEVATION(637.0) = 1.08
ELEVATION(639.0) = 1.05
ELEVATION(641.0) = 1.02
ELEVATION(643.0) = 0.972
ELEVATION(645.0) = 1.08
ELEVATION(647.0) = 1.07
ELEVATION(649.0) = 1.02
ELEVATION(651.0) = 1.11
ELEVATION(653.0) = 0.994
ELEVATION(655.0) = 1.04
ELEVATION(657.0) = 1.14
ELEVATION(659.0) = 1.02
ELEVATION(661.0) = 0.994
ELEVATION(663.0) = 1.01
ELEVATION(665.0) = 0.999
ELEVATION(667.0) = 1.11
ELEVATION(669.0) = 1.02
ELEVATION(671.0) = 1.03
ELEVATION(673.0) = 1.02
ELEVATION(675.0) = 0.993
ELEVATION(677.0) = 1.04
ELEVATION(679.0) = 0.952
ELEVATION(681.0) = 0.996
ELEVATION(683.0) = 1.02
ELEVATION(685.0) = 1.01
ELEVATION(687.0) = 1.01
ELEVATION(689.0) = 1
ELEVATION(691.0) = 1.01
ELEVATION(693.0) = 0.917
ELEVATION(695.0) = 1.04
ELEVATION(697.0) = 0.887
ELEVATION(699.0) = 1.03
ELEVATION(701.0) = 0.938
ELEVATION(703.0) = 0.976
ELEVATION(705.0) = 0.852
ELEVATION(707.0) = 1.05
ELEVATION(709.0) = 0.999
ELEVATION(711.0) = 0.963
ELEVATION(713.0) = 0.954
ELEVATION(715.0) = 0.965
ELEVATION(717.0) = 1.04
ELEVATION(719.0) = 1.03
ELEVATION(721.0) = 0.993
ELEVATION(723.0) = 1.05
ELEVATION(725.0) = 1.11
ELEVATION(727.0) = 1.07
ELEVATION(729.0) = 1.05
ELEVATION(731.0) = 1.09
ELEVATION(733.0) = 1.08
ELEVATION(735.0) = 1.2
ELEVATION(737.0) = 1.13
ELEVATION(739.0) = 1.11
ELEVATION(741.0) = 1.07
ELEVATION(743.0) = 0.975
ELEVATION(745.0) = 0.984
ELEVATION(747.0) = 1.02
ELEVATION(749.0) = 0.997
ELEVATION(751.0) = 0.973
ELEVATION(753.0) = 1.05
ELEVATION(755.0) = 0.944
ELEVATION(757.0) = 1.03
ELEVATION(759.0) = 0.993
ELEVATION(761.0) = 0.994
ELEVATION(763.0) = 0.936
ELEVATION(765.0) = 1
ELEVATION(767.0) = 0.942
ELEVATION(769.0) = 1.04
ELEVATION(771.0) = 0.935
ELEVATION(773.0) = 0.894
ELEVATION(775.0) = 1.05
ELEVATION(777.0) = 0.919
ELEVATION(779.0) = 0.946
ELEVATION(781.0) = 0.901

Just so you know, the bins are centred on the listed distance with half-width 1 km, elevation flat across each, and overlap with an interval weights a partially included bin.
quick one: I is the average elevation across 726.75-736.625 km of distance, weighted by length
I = 1.1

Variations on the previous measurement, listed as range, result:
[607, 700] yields 1.05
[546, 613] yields 0.886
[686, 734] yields 1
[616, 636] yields 1.11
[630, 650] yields 1.05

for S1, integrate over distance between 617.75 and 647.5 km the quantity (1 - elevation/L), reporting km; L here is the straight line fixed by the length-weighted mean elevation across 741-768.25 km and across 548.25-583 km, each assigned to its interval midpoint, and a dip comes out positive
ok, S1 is -3.8 km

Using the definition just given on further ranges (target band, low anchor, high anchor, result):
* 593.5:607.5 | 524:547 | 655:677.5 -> 2.6 km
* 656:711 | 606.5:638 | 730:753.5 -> 4.0 km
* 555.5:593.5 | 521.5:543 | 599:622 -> 8.8 km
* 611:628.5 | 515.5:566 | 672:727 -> -1.6 km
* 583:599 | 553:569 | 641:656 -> 5.9 km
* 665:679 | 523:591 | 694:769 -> -0.5 km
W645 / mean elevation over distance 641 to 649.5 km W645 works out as 1.03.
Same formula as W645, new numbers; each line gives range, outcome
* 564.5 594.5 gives 0.768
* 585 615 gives 0.845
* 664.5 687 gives 1.02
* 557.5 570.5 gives 1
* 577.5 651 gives 0.947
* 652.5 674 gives 1.04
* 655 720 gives 1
